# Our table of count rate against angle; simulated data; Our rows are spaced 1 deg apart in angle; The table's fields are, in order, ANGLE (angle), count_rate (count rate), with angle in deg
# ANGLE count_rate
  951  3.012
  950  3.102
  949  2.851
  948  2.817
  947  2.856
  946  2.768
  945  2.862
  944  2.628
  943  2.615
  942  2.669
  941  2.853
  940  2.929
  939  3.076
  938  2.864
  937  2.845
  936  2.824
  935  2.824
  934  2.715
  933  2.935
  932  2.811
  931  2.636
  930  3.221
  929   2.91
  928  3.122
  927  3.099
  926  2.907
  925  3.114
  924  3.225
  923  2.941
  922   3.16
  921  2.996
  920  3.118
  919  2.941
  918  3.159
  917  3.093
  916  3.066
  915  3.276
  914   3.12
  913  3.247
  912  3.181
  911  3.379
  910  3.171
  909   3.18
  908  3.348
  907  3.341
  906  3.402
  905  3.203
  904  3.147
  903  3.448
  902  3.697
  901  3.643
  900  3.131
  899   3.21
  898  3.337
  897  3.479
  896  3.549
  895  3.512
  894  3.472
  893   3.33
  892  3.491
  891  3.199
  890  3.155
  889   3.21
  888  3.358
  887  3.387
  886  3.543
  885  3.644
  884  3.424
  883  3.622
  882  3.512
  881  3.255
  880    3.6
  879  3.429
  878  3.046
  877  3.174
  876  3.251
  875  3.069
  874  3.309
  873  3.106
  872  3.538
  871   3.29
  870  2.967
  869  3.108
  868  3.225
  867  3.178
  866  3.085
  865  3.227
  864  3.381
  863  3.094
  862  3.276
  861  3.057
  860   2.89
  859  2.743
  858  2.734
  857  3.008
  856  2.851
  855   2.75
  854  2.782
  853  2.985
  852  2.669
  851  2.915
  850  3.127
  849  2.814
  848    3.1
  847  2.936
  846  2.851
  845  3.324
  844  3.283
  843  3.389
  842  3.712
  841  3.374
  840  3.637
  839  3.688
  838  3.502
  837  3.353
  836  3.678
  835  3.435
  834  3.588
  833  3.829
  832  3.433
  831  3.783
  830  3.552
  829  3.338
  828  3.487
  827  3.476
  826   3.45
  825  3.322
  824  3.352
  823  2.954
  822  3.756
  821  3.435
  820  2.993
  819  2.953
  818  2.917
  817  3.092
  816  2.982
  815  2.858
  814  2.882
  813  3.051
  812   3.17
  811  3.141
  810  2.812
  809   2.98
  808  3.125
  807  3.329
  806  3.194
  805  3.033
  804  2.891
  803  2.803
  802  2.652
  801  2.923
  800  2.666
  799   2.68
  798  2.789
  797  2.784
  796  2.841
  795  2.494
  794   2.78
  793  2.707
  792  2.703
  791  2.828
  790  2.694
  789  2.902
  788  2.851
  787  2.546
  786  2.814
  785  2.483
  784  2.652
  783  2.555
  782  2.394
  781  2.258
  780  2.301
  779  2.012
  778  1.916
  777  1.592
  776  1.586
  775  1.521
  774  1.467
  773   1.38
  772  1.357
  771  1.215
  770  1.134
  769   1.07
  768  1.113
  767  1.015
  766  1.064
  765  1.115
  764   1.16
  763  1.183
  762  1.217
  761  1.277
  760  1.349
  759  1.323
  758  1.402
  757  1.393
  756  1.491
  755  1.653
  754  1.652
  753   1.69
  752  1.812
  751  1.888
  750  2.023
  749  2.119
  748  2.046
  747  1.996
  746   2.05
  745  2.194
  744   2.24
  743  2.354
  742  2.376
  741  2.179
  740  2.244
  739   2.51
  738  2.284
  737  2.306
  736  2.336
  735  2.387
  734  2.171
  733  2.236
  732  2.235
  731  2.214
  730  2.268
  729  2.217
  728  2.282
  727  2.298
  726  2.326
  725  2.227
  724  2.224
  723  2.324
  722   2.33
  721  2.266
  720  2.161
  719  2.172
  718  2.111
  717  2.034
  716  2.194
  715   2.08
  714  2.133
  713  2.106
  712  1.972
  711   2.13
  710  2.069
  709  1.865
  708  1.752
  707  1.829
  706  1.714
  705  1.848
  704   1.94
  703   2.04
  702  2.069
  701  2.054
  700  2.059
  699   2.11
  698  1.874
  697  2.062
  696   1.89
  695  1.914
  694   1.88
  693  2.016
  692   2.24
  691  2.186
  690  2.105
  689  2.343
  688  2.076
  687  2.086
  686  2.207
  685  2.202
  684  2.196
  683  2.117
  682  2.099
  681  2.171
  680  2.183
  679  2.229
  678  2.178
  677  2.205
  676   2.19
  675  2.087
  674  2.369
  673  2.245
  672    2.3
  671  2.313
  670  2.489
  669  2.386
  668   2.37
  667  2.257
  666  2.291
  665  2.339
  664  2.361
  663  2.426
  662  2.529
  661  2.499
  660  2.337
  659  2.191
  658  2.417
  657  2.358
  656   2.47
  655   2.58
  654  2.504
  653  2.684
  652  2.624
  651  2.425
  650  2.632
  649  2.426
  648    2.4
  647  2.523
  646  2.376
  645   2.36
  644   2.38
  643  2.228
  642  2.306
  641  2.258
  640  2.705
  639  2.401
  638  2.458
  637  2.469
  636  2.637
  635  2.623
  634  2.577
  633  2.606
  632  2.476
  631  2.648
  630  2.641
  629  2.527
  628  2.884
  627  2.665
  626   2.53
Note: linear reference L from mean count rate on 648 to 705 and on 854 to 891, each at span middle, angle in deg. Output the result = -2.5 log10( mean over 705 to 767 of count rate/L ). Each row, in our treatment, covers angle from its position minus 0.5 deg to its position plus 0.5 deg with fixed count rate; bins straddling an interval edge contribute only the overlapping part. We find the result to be 0.273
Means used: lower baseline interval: 2.24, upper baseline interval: 3.2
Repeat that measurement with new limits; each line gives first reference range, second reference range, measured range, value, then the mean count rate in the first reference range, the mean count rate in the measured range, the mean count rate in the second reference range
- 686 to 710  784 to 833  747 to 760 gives 0.42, 2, 1.7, 3.02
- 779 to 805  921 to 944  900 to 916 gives -0.15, 2.67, 3.31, 2.92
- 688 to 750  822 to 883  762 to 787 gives 0.47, 2.13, 1.69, 3.25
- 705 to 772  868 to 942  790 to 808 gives -0.19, 1.9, 2.83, 3.2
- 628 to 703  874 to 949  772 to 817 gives 0.06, 2.32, 2.61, 3.16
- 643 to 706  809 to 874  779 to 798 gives 0.10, 2.25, 2.63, 3.2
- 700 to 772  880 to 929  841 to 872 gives -0.07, 1.91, 3.07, 3.28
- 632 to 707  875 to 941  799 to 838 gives -0.12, 2.28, 3.2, 3.21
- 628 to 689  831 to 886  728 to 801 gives 0.36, 2.38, 2.03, 3.23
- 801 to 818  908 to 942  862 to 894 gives -0.10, 3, 3.3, 3.03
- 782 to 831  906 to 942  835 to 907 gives -0.08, 2.97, 3.25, 3.05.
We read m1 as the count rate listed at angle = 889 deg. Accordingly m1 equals 3.21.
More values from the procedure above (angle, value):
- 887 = 3.387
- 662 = 2.529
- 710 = 2.069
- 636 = 2.637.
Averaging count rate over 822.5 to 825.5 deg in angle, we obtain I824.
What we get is 3.21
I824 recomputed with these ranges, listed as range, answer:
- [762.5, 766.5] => 1.13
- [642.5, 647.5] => 2.37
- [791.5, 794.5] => 2.73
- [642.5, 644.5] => 2.3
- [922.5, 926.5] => 3.05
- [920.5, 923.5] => 3.03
